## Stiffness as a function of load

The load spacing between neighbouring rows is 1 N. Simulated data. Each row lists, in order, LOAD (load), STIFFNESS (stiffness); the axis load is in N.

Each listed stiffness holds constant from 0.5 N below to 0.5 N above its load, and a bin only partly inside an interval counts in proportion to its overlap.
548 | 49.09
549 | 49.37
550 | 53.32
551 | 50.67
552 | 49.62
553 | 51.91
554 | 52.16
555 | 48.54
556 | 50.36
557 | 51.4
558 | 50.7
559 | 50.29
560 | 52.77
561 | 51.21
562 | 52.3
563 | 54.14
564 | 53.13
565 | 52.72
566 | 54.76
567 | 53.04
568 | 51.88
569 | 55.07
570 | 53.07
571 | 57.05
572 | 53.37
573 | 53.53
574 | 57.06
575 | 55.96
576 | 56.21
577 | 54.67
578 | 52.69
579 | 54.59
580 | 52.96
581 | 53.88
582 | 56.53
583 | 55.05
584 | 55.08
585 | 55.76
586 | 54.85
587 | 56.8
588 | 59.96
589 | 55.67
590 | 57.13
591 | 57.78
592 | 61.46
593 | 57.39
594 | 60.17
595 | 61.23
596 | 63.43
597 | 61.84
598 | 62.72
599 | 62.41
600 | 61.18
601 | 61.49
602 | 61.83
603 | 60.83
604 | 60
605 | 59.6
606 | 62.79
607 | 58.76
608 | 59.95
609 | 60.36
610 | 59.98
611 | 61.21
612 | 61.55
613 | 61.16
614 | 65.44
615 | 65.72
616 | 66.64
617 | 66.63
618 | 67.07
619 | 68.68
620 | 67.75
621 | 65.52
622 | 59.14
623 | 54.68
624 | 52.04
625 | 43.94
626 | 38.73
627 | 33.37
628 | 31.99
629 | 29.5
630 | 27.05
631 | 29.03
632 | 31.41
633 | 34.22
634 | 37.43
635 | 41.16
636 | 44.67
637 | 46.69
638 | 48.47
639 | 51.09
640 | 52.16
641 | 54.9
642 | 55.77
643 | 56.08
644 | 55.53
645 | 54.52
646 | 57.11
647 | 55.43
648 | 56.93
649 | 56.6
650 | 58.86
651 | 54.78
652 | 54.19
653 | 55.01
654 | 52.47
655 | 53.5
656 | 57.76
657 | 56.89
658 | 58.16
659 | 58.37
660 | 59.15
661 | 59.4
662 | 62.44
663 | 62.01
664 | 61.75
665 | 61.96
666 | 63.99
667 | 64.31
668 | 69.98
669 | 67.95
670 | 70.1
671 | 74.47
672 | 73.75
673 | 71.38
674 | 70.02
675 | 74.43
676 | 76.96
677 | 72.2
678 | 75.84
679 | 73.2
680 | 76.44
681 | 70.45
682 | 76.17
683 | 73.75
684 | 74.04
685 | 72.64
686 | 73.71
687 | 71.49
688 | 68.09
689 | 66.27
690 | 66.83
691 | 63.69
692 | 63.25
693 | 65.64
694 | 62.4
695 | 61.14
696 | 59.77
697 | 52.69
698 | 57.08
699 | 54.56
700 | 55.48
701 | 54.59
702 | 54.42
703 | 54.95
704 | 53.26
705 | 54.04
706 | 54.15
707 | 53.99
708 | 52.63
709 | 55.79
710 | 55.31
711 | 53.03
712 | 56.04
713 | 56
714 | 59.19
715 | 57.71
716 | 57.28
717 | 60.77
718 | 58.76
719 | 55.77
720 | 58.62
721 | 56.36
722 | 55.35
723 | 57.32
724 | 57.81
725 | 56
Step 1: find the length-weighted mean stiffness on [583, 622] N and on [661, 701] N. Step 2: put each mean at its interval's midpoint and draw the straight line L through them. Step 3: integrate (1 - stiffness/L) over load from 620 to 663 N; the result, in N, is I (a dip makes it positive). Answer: 9.37 N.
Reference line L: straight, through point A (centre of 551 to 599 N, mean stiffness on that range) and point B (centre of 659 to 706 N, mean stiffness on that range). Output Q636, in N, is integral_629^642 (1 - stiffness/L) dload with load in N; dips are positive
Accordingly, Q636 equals 4.13 N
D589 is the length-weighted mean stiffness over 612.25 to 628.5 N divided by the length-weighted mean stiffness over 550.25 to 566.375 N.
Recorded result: 1.10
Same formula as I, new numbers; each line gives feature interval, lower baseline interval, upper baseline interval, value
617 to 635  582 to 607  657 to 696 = 4.8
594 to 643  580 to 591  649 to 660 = 1.7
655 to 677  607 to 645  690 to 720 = -4.4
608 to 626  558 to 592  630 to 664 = -2.7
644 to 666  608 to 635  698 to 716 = -1.9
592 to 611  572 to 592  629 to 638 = -4.9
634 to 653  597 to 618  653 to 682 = 3.5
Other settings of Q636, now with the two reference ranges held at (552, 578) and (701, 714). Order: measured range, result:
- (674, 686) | -4.3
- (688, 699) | -1.5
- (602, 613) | -1.5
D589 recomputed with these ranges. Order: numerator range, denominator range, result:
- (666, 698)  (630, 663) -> 1.34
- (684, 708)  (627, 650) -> 1.33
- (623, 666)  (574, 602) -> 0.87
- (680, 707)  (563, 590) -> 1.15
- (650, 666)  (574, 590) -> 1.05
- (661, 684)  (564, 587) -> 1.28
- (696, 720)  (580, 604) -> 0.95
